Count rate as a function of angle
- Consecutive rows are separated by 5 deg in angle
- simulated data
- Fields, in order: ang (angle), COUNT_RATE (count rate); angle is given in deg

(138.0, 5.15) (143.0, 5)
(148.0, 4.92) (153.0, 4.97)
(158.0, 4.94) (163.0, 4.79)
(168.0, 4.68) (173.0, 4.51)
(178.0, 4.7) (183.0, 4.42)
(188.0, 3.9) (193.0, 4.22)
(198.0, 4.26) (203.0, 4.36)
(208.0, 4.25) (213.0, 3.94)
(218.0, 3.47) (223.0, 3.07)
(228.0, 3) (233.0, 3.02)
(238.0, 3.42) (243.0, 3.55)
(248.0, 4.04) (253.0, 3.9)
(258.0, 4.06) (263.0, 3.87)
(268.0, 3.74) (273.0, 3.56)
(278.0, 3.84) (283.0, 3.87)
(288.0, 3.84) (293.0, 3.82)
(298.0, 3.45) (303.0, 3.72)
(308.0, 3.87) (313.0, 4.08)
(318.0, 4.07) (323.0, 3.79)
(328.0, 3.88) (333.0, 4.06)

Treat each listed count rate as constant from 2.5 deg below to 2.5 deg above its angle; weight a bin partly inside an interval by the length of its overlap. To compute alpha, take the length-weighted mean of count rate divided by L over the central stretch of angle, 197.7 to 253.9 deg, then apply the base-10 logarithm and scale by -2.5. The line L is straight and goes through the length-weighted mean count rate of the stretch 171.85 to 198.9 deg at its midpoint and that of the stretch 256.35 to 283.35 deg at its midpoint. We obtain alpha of 0.12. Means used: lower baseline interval 4.33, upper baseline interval 3.81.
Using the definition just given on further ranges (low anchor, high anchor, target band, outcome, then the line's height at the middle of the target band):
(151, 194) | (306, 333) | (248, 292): 0.086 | 4.16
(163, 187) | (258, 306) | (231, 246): 0.210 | 4.09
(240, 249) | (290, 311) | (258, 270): -0.037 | 3.73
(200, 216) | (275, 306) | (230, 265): 0.080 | 3.97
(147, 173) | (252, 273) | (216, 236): 0.316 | 4.2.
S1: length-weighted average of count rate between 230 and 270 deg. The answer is 3.69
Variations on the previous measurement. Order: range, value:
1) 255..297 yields 3.81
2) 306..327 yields 3.95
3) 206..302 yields 3.67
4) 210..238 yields 3.33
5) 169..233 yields 3.99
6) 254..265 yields 3.96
